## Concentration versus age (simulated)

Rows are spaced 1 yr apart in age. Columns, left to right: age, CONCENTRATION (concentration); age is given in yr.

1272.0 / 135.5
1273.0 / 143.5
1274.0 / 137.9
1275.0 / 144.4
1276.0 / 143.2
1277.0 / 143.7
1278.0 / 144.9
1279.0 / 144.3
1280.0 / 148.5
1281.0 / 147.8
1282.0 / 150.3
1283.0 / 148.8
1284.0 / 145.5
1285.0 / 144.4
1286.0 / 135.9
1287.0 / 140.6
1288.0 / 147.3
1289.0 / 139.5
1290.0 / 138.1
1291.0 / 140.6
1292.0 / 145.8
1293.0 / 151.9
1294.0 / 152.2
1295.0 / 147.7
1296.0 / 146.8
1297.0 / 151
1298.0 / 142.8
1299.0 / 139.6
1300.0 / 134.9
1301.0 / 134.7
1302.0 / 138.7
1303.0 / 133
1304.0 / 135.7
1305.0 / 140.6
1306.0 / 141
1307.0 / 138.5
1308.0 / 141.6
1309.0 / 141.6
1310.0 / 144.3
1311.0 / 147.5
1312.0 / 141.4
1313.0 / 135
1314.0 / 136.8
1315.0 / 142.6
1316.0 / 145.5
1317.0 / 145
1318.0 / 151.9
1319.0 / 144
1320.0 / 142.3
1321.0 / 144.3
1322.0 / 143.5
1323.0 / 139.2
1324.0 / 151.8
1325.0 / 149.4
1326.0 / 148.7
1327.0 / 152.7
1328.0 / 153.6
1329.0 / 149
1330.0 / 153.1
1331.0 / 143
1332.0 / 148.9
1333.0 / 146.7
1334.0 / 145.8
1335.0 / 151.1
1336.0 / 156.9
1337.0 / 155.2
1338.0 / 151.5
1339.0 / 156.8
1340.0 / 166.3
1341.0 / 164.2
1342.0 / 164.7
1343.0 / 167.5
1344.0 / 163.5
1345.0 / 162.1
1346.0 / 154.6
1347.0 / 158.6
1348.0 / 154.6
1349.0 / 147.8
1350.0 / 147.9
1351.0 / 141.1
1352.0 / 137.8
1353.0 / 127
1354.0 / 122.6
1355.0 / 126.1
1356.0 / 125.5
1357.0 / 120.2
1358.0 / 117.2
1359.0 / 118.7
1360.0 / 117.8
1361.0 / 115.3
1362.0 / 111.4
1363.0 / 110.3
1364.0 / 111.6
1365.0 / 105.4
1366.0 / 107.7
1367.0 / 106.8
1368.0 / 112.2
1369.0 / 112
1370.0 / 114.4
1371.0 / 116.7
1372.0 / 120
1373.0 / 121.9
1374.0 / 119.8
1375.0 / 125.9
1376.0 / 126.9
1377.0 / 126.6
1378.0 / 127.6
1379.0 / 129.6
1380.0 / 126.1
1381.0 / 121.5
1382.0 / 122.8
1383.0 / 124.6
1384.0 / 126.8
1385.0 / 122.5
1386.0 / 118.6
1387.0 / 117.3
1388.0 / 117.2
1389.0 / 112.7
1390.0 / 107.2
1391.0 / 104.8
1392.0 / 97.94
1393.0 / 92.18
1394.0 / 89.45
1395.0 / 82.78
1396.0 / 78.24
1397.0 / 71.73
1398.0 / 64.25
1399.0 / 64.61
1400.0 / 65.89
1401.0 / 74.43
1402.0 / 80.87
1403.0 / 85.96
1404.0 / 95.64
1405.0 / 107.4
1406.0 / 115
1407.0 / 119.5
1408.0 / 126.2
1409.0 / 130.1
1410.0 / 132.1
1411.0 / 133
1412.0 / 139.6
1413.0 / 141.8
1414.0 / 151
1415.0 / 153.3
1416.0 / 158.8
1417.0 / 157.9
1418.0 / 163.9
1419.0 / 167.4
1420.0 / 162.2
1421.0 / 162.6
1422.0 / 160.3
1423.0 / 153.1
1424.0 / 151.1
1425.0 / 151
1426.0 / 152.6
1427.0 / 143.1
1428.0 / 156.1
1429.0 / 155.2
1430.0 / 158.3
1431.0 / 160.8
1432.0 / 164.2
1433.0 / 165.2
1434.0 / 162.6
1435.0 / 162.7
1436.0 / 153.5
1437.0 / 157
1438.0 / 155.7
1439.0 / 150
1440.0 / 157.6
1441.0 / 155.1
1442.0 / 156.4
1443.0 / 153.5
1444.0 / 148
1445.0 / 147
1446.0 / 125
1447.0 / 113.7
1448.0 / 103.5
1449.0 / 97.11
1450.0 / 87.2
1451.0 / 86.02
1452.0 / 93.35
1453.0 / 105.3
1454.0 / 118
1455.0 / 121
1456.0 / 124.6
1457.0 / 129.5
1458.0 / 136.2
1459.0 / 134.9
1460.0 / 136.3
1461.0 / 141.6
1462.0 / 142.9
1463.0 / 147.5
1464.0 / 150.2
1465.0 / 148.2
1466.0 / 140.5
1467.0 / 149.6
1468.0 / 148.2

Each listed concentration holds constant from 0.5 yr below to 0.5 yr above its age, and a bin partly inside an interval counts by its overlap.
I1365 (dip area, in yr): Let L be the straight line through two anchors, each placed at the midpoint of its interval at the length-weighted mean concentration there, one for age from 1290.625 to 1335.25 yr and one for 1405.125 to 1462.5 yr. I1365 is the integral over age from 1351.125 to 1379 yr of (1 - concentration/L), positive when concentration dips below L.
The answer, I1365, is 4.6 yr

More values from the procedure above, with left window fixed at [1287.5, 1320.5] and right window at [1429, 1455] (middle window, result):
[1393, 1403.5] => 4.7 yr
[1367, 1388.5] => 2.9 yr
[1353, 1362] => 1.3 yr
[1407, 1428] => -1.6 yr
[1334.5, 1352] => -1.9 yr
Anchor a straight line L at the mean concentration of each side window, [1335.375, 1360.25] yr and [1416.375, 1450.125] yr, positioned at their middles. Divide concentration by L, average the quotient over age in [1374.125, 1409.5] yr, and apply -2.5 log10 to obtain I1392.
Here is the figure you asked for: 0.36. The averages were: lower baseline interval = 145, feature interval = 106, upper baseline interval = 150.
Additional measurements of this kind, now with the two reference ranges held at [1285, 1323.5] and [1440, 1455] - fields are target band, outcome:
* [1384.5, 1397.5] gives 0.27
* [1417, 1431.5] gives -0.25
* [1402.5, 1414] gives 0.05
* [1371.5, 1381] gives 0.06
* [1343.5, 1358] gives -0.04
